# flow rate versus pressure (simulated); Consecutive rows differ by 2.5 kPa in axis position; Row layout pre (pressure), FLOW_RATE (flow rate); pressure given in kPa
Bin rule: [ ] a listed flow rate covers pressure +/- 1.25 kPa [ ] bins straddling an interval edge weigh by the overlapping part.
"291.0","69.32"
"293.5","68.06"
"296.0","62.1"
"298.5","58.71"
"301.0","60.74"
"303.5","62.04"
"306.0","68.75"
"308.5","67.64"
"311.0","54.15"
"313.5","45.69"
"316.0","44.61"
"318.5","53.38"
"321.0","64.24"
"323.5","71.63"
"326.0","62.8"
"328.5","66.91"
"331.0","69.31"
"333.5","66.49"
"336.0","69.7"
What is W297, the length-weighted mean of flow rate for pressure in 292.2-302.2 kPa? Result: 62.4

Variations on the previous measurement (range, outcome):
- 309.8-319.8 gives 49.5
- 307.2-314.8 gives 55.8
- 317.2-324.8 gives 63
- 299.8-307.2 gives 63.8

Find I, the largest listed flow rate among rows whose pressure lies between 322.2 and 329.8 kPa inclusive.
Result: 71.63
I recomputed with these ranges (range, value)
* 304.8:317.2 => 68.75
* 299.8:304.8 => 62.04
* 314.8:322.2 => 64.24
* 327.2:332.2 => 69.31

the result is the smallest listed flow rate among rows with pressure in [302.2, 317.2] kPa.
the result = 44.61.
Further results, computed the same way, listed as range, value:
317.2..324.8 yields 53.38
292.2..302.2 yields 58.71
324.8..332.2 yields 62.8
